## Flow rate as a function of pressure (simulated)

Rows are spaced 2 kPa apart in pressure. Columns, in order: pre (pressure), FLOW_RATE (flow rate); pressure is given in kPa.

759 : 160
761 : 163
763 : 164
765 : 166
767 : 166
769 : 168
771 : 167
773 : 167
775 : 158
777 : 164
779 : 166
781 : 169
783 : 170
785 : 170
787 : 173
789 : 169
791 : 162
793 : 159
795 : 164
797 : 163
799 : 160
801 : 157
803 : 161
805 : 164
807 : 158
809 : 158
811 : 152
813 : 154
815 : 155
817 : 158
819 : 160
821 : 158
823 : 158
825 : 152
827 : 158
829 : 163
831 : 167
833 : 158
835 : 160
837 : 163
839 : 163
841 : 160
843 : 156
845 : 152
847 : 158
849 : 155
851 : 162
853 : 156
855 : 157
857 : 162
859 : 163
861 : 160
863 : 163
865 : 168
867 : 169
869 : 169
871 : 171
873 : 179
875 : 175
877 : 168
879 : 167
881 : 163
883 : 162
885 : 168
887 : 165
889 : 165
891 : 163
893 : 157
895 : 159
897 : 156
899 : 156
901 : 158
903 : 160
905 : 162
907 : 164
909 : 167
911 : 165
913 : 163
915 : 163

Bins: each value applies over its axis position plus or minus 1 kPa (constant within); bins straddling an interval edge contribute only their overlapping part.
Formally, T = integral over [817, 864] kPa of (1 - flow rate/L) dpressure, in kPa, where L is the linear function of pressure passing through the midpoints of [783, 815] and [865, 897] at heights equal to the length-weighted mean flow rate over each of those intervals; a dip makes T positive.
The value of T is 1.4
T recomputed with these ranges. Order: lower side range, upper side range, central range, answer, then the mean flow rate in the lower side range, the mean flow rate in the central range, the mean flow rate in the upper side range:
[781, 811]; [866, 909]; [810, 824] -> 0.61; 163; 156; 165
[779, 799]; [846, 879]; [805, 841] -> 1.48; 166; 159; 165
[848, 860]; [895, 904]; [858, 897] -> -1.81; 159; 166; 158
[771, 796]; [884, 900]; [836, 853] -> 0.50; 166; 158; 161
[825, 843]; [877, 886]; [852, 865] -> 0.18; 161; 161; 165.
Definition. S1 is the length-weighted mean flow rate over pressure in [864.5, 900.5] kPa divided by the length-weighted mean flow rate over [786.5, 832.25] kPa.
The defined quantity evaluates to 1.03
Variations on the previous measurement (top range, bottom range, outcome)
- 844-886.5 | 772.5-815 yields 1.01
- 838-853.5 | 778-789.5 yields 0.93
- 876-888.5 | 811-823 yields 1.06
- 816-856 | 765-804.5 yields 0.96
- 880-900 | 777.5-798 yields 0.97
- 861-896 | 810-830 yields 1.06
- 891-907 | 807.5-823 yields 1.02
